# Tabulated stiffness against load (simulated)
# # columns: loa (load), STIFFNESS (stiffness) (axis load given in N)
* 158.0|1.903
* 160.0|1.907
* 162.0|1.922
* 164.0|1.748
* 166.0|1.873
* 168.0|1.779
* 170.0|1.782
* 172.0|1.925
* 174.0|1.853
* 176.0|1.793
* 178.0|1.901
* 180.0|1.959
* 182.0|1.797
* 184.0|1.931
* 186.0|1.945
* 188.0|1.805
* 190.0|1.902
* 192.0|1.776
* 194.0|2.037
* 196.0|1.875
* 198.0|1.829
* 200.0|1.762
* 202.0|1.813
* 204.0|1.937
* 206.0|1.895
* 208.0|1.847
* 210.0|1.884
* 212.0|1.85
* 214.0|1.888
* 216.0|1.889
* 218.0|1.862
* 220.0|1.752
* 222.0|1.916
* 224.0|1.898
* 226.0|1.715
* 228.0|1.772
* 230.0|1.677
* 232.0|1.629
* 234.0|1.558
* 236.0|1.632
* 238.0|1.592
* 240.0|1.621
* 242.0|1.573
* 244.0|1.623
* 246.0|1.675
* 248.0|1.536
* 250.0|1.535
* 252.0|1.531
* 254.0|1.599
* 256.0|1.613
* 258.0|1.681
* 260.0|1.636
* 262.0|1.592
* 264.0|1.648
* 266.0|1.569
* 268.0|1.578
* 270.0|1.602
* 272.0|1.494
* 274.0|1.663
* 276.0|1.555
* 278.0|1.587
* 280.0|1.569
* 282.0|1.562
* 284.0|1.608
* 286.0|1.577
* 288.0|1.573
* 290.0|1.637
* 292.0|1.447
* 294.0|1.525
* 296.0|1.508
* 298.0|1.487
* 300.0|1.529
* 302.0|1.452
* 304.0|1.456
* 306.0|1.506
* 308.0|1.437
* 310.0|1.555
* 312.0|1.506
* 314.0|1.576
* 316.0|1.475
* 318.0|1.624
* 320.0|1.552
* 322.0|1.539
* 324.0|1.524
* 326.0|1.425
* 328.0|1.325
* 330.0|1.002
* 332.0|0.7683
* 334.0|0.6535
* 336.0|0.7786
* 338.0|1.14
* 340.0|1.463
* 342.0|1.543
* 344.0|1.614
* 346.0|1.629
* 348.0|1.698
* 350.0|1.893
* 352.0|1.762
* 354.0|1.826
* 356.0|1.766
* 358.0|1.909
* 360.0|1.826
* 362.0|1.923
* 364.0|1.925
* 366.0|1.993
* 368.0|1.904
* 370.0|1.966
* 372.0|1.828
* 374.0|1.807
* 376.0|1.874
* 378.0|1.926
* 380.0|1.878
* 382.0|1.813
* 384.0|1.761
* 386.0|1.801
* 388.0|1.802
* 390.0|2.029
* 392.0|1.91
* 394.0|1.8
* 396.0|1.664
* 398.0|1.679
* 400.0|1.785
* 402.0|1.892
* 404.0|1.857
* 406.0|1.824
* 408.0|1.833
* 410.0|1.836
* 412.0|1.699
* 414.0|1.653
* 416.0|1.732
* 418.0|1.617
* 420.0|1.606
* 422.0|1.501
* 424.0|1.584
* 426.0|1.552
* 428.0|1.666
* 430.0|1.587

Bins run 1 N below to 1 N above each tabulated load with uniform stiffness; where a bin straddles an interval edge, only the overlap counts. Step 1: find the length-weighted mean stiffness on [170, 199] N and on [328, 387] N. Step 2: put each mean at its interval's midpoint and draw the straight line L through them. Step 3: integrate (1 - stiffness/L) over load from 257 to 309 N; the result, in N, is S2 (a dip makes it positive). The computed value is 5.5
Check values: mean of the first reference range 1.88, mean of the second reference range 1.64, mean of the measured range 1.56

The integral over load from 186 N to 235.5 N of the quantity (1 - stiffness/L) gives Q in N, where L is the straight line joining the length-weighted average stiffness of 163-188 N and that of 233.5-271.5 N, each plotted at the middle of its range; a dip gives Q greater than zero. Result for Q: -2.5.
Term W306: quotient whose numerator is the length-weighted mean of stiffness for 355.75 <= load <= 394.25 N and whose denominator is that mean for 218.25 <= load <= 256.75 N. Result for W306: 1.1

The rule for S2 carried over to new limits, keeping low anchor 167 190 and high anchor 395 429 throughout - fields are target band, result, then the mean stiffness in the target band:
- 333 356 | 3.70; 1.47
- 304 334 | 6.40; 1.39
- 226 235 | 0.80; 1.67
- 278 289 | 1.31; 1.58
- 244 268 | 2.77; 1.6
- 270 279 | 1.10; 1.58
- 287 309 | 3.42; 1.51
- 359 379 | -1.88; 1.9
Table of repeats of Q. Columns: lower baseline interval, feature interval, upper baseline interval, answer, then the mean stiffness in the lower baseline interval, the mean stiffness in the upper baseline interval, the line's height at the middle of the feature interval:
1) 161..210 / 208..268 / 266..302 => 0.42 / 1.86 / 1.56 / 1.7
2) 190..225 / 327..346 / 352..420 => 6.90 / 1.87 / 1.82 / 1.84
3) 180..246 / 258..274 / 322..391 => 1.29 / 1.8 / 1.64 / 1.74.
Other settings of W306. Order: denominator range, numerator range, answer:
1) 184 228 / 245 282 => 0.86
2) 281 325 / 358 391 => 1.23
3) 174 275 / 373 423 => 1.02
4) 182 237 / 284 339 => 0.76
